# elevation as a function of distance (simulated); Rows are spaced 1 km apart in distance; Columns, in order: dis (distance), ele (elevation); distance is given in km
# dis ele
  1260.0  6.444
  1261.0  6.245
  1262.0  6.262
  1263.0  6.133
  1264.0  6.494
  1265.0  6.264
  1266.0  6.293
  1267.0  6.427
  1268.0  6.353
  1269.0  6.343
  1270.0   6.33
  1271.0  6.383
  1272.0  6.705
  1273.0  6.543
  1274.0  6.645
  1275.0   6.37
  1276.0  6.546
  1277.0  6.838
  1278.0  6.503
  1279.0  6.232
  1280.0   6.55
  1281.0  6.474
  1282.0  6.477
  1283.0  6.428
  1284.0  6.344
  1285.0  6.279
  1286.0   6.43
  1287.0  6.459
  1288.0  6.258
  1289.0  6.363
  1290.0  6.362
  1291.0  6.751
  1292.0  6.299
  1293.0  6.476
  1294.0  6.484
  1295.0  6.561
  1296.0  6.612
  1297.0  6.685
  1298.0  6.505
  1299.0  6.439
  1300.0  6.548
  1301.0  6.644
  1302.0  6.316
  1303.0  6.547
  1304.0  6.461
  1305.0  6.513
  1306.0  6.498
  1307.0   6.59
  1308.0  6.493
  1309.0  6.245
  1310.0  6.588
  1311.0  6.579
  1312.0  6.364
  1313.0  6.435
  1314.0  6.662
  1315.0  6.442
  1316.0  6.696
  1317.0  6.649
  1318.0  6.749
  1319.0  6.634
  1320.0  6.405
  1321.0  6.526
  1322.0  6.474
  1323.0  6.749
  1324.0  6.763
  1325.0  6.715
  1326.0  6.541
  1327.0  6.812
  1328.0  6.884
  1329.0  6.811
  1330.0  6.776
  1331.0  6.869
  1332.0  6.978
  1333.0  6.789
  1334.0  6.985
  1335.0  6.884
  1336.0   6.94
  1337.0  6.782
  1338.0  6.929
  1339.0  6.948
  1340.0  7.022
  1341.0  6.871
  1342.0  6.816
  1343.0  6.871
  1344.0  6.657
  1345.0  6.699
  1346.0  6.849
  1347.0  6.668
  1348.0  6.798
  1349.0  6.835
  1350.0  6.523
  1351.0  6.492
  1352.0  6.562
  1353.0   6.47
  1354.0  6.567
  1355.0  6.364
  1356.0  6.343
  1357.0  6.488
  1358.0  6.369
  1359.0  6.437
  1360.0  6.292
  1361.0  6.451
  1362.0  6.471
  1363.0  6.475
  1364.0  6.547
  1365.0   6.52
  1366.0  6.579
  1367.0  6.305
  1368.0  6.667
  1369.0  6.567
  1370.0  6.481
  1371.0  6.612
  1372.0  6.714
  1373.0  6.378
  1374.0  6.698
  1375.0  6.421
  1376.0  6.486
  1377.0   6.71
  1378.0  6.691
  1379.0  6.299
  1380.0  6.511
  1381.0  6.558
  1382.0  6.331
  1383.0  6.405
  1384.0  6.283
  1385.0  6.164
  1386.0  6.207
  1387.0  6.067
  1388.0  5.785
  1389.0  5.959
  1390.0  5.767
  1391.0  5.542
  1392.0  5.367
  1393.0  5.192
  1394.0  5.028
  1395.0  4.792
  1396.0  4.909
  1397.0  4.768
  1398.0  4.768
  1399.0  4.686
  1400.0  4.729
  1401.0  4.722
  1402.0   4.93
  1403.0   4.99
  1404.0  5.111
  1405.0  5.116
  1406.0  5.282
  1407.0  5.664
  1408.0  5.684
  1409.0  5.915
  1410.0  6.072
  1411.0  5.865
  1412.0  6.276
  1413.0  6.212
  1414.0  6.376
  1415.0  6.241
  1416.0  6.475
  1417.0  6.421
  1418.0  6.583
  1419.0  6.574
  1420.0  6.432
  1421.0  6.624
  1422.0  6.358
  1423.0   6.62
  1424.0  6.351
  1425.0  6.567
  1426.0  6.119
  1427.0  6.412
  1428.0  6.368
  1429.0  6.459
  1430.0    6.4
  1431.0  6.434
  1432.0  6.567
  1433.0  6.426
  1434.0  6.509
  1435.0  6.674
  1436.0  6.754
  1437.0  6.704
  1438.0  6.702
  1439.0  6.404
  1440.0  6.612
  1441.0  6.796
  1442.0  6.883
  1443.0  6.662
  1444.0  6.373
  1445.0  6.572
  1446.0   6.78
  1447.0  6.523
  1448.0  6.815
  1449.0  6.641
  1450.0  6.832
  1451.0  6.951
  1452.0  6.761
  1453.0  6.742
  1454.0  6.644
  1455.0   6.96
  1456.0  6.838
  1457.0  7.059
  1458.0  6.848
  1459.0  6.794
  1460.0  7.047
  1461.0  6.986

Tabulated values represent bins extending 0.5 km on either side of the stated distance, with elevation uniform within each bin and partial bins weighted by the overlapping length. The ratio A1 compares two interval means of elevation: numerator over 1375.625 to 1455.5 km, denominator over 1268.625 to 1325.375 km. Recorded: 0.9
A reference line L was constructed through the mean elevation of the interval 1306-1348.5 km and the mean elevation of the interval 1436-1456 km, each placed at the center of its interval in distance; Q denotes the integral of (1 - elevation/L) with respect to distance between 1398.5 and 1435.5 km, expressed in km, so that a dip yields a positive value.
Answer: 3.7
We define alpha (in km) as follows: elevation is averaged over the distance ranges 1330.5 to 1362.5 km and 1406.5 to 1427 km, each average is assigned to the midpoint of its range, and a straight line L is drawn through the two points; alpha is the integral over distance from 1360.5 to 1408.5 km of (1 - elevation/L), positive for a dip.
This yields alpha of 4.21 km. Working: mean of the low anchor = 6.69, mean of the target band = 5.9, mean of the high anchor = 6.27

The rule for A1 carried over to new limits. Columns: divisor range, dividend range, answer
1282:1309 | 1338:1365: 1.02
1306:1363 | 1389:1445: 0.90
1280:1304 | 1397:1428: 0.91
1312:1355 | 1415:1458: 0.98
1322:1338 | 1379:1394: 0.88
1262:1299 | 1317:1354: 1.05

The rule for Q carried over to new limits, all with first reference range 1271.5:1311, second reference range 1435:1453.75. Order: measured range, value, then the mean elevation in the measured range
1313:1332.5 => -0.5 km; 6.68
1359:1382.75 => 0.3 km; 6.51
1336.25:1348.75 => -0.5 km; 6.83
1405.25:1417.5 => 1.2 km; 6.02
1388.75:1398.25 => 2.0 km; 5.2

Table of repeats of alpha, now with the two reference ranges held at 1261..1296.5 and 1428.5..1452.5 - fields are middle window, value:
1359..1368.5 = 0.1 km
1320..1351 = -1.3 km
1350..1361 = 0.1 km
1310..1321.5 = -0.1 km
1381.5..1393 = 1.1 km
